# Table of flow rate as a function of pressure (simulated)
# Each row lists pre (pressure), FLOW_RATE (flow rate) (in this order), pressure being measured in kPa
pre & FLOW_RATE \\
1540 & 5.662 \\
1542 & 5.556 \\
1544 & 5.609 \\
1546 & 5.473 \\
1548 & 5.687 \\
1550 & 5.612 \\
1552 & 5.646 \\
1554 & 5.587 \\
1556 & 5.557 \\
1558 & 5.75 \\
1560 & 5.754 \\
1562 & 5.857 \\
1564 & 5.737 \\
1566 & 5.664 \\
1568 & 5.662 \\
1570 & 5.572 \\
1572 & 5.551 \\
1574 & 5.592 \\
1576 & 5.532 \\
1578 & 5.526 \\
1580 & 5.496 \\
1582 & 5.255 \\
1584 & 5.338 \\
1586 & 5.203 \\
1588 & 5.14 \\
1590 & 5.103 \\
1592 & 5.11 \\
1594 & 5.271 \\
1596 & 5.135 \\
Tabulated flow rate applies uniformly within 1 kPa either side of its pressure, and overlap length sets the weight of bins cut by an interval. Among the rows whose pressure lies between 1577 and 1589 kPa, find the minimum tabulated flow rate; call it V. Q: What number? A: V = 5.14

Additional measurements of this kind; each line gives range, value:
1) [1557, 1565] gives 5.737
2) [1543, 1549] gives 5.473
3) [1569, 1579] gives 5.526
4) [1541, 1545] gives 5.556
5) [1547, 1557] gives 5.557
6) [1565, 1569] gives 5.662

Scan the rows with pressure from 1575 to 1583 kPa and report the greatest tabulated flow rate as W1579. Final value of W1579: 5.532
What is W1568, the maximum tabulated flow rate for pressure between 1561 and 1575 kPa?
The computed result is 5.857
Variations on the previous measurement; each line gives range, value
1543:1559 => 5.75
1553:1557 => 5.587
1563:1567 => 5.737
